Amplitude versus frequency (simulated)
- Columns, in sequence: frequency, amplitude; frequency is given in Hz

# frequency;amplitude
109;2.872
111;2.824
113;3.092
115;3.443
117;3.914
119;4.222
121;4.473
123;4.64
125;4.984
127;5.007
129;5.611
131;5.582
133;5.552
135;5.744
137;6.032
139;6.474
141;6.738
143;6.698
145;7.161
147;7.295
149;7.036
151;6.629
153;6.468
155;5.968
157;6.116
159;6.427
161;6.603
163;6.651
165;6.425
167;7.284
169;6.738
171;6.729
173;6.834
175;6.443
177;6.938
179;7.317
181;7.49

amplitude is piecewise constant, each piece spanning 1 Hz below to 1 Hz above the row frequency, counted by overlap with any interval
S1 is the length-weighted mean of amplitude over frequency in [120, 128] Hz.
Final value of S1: 4.78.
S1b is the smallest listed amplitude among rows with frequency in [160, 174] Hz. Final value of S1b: 6.425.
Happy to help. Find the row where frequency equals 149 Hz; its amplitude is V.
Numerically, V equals 7.036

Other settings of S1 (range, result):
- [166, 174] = 6.9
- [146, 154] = 6.86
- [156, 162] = 6.38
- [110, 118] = 3.32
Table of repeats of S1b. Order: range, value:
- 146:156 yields 5.968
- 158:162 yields 6.427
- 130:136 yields 5.552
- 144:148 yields 7.161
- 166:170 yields 6.738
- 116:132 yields 3.914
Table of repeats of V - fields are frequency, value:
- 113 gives 3.092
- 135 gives 5.744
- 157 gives 6.116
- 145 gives 7.161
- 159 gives 6.427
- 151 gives 6.629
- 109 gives 2.872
